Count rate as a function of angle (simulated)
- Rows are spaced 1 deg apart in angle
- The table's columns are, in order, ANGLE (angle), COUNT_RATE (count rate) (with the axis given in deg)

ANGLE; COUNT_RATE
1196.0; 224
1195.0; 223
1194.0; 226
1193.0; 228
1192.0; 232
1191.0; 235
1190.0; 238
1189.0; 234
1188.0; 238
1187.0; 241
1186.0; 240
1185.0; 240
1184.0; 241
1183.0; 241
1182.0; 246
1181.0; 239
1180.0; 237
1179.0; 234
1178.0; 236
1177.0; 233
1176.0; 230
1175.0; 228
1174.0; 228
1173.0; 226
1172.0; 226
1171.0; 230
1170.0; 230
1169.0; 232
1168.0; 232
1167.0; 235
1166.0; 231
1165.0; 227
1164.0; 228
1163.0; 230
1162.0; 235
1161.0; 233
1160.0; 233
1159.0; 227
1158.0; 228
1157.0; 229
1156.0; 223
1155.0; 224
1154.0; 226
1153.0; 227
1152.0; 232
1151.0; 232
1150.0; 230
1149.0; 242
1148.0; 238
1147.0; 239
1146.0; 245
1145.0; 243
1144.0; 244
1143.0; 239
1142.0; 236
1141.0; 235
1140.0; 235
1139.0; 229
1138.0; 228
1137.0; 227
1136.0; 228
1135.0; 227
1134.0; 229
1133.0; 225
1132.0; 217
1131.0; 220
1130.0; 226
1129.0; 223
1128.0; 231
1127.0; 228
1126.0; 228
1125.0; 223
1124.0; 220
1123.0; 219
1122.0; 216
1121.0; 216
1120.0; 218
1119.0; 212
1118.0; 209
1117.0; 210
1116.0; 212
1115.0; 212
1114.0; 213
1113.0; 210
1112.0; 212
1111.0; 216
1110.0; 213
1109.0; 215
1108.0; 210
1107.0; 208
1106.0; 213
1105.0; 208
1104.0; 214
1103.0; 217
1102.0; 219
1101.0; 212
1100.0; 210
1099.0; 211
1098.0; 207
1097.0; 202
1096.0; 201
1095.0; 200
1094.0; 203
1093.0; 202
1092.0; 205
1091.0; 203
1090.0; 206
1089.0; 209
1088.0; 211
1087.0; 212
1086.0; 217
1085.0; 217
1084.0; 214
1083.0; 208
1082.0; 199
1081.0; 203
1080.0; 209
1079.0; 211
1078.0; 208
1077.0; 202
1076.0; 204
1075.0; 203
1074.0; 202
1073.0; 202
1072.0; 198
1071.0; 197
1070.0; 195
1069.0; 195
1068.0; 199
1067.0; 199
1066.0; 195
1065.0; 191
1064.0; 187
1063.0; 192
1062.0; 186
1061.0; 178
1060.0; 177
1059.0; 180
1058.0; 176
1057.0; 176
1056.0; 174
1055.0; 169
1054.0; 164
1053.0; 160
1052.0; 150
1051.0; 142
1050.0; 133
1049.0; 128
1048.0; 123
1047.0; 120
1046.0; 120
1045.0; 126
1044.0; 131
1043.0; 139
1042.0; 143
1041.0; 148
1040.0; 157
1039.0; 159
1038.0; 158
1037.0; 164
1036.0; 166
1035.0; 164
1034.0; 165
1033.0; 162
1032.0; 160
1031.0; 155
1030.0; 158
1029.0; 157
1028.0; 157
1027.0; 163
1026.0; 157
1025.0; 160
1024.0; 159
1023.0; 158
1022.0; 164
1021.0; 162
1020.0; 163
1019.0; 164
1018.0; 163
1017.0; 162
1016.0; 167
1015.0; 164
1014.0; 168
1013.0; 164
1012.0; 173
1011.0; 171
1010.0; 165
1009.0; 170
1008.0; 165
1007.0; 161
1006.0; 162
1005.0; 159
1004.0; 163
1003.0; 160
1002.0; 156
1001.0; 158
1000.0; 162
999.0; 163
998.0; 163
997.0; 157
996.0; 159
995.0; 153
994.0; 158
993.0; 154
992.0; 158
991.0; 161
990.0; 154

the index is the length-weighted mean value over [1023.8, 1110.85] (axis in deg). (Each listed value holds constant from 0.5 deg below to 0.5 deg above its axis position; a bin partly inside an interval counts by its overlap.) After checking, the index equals 183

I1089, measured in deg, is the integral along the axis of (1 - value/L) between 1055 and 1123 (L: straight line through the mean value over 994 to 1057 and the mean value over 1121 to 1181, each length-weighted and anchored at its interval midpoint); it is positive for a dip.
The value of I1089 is -3.53 deg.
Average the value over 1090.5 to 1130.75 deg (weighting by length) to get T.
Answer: 213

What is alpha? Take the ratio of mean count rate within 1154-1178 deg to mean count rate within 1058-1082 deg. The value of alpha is 1.17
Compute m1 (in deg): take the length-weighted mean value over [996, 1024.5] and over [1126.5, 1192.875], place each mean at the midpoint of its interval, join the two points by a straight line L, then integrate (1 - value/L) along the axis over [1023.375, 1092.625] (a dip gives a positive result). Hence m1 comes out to 3.6 deg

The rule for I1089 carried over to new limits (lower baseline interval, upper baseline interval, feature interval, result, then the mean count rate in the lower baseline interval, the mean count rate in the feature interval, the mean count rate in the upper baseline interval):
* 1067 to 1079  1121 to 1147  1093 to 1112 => 0.4 deg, 201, 210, 229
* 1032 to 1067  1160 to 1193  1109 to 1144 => -3.0 deg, 160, 222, 234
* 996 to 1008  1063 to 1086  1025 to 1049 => 4.0 deg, 160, 150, 202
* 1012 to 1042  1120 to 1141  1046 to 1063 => 1.9 deg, 161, 158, 225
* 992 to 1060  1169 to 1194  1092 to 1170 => -4.9 deg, 158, 223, 234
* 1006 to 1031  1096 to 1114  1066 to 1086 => -0.9 deg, 163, 204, 211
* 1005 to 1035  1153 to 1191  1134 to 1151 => -1.2 deg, 163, 235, 233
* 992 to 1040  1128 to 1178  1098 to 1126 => -0.5 deg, 162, 214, 231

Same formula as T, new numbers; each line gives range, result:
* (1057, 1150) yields 212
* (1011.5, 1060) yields 156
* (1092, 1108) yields 208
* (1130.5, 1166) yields 231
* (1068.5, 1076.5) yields 200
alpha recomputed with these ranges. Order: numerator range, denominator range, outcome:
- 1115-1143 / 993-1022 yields 1.37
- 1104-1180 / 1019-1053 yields 1.50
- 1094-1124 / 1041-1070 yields 1.30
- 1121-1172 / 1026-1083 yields 1.34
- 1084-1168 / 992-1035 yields 1.37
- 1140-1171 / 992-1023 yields 1.43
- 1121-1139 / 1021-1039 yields 1.40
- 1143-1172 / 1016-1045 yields 1.48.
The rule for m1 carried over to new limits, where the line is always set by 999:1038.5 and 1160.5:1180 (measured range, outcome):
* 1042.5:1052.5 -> 2.5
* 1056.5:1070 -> -0.4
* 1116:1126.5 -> -0.4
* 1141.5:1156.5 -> -0.9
